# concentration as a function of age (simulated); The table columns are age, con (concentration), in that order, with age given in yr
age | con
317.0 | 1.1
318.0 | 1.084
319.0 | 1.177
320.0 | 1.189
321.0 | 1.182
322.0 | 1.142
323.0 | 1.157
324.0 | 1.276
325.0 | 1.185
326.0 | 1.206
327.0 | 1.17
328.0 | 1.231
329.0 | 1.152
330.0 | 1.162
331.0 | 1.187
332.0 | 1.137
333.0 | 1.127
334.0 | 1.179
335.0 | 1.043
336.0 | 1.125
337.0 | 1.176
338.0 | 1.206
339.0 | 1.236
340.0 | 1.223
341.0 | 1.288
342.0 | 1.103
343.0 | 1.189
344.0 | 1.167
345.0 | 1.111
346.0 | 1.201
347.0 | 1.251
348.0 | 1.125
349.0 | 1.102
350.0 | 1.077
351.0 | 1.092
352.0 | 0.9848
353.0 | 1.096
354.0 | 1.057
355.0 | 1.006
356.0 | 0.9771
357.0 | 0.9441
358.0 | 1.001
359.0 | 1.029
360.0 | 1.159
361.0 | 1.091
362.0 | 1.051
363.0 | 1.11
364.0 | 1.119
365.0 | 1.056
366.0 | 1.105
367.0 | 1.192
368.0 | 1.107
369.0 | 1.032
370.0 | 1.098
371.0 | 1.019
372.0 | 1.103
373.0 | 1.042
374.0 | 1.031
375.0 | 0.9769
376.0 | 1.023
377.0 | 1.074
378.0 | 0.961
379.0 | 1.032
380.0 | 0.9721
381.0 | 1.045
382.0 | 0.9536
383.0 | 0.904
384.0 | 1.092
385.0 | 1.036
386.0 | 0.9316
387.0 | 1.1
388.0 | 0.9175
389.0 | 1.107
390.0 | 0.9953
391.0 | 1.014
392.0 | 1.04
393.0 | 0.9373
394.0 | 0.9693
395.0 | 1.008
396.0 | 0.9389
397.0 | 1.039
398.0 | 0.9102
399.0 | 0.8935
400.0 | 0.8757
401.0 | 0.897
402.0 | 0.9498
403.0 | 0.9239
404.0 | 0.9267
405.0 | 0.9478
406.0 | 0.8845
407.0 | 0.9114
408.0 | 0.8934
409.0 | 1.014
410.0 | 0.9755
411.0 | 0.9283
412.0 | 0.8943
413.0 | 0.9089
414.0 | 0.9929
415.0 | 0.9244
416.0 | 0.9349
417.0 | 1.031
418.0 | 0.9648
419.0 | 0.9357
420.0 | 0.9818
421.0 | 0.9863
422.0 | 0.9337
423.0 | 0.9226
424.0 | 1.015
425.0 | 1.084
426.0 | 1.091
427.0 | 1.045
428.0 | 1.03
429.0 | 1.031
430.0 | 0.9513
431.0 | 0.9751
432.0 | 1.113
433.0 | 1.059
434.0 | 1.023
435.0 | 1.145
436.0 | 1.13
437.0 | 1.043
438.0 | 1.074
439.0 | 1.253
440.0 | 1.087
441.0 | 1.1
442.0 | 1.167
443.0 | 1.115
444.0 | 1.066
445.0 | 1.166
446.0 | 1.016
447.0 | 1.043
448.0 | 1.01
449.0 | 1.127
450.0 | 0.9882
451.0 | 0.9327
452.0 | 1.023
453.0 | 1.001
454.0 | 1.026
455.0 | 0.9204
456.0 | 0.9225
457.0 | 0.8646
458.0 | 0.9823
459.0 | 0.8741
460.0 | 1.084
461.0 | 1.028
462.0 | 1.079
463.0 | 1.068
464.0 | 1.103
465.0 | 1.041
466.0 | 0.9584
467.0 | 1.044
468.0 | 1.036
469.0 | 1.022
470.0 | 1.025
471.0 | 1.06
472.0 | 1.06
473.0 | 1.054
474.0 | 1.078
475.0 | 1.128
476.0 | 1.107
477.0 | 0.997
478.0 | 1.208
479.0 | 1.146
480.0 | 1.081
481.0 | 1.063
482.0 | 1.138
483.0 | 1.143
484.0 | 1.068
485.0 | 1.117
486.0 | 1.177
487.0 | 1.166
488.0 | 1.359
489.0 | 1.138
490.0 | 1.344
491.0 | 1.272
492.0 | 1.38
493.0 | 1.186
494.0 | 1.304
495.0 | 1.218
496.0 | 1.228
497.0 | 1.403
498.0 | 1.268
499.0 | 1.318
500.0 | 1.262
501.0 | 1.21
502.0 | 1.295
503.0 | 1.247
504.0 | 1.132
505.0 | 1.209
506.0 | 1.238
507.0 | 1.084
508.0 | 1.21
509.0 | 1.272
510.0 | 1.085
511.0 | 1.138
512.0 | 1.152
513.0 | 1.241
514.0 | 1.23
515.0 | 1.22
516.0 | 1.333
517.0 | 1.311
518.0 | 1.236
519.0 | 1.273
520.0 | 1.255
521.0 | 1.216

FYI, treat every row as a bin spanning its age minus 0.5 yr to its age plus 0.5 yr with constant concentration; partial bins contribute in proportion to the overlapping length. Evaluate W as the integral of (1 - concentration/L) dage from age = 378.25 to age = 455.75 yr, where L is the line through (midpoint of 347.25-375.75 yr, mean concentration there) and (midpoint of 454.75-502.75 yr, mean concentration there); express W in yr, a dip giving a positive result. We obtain 6.5 yr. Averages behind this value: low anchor 1.06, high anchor 1.13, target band 1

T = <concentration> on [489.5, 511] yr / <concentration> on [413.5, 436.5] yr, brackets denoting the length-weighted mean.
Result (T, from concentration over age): 1.23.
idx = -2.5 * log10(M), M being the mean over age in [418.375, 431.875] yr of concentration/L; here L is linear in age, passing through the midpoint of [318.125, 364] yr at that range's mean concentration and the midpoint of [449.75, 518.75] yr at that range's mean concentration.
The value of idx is 0.14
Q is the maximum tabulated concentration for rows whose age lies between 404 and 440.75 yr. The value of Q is 1.253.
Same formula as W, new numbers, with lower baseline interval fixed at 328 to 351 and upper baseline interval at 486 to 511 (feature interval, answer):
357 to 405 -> 6.8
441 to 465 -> 3.7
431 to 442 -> 1.0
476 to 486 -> 1.0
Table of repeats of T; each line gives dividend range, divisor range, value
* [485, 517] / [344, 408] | 1.21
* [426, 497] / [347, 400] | 1.05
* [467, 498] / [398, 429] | 1.21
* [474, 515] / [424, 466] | 1.15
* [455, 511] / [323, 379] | 1.02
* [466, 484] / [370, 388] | 1.06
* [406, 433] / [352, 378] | 0.93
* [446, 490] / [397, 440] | 1.07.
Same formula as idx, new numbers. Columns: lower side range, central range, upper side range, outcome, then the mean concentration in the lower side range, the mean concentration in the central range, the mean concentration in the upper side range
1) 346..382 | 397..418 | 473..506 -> 0.19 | 1.06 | 0.934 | 1.2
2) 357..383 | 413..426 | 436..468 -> 0.07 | 1.05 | 0.977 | 1.04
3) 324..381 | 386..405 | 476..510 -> 0.17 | 1.11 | 0.968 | 1.21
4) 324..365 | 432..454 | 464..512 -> 0.08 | 1.13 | 1.07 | 1.16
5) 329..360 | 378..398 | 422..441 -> 0.09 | 1.12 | 0.998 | 1.06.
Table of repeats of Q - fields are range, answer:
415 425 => 1.084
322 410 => 1.288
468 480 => 1.208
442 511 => 1.403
